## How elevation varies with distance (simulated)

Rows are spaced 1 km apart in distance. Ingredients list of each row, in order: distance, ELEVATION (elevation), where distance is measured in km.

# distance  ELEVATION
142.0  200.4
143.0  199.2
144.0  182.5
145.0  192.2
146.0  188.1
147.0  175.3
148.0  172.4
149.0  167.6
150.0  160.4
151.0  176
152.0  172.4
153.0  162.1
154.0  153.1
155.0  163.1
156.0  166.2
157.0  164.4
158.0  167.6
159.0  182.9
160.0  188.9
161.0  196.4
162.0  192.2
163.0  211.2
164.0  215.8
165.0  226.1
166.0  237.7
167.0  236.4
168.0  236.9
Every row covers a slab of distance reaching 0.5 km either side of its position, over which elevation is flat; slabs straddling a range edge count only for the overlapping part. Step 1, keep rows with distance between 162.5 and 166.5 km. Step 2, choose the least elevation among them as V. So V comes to 211.2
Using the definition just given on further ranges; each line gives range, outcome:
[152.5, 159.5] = 153.1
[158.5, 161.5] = 182.9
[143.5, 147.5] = 175.3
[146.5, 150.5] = 160.4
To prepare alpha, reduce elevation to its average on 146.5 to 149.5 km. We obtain 172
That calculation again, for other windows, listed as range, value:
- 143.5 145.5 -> 187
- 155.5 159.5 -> 170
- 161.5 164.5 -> 206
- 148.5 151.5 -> 168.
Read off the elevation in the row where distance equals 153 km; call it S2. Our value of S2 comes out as 162.1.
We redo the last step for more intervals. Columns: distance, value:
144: 182.5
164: 215.8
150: 160.4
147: 175.3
